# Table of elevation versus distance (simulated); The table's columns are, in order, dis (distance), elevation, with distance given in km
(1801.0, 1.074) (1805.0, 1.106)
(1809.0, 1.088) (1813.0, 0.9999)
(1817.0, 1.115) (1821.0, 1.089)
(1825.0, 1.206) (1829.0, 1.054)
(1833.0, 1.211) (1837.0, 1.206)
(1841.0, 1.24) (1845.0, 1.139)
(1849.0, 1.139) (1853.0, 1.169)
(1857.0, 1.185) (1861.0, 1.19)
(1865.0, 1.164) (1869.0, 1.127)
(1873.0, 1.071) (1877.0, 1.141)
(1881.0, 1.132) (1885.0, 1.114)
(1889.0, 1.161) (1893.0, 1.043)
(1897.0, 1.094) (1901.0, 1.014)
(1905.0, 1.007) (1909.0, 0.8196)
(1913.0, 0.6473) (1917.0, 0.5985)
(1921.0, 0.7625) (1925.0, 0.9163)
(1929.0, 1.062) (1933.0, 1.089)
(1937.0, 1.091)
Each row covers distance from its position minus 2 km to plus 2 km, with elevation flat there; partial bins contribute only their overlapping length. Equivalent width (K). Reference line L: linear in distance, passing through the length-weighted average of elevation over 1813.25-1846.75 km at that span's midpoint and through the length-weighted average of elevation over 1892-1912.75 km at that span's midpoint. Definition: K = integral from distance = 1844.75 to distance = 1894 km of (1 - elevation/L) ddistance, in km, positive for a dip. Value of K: -4.25 km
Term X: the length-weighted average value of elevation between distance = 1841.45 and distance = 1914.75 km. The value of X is 1.08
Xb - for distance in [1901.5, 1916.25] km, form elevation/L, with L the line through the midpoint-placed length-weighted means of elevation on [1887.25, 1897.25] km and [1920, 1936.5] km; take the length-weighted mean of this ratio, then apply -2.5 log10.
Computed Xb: 0.26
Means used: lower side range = 1.1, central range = 0.825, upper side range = 0.981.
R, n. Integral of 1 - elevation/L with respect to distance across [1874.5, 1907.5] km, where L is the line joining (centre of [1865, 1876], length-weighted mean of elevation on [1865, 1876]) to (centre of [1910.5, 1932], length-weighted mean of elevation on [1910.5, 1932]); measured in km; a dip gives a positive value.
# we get -3.1 km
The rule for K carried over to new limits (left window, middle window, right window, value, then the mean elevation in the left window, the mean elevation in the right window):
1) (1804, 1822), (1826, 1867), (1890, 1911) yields -4.7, 1.08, 1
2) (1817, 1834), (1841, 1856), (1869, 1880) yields -0.5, 1.13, 1.11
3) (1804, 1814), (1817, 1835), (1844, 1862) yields -0.5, 1.07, 1.16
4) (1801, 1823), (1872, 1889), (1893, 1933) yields -3.0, 1.08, 0.899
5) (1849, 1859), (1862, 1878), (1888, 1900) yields 0.1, 1.17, 1.09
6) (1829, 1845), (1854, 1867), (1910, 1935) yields -1.0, 1.19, 0.845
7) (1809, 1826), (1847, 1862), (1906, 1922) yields -3.4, 1.09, 0.722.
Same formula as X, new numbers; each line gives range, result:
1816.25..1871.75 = 1.16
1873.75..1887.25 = 1.12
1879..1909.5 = 1.06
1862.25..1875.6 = 1.13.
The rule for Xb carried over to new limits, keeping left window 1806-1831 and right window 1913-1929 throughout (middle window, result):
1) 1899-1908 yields -0.18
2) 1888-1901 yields -0.24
